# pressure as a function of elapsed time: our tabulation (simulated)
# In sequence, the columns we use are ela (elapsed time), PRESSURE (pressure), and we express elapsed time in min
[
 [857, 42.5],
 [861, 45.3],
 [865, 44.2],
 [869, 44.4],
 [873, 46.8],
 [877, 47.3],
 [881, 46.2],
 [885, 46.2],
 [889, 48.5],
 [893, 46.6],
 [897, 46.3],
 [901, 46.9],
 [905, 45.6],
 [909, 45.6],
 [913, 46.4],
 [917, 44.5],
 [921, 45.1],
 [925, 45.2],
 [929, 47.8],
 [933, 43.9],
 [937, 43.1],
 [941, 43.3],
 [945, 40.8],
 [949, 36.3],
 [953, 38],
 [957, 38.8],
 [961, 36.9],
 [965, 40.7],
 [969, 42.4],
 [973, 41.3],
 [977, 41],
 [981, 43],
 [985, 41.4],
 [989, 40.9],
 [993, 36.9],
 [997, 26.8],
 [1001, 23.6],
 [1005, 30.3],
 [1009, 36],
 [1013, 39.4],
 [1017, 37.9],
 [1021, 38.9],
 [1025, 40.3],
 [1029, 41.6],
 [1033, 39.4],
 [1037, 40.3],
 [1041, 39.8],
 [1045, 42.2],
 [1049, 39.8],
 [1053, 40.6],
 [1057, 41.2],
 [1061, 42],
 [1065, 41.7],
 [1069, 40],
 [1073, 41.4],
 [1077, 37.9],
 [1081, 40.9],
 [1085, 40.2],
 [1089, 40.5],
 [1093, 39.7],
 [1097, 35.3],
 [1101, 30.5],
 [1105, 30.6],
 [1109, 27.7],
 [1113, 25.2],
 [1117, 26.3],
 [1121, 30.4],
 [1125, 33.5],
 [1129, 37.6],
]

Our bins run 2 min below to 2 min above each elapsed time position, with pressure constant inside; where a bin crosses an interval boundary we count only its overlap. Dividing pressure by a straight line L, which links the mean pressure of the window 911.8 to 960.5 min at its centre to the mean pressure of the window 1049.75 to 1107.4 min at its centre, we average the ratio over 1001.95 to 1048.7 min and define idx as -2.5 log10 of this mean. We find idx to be 0.05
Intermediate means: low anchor 42.5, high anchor 38.7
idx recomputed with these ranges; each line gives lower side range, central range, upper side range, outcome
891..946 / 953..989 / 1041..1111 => 0.061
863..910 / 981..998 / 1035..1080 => 0.136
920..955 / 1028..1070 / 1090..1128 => -0.157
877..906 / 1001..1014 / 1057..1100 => 0.268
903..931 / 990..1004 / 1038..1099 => 0.386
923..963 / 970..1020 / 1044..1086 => 0.123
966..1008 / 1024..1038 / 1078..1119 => -0.137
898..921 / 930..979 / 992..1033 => 0.013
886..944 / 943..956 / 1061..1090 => 0.159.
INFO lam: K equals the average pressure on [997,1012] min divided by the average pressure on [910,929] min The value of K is 0.7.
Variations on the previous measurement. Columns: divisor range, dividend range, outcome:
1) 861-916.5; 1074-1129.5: 0.74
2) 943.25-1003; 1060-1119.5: 0.95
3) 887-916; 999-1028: 0.76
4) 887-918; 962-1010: 0.80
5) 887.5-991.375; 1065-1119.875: 0.82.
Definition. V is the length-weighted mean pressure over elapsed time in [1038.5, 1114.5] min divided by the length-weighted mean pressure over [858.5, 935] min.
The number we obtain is 0.8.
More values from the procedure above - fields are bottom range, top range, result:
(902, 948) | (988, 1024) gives 0.77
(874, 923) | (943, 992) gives 0.87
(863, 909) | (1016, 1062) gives 0.87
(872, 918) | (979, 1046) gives 0.81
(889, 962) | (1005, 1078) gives 0.91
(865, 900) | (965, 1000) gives 0.84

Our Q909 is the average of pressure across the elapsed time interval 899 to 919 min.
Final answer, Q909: 45.8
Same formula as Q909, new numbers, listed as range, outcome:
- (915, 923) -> 44.8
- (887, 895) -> 47.5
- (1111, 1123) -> 27.3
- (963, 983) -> 41.7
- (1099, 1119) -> 28.1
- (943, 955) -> 38.4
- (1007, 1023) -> 38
